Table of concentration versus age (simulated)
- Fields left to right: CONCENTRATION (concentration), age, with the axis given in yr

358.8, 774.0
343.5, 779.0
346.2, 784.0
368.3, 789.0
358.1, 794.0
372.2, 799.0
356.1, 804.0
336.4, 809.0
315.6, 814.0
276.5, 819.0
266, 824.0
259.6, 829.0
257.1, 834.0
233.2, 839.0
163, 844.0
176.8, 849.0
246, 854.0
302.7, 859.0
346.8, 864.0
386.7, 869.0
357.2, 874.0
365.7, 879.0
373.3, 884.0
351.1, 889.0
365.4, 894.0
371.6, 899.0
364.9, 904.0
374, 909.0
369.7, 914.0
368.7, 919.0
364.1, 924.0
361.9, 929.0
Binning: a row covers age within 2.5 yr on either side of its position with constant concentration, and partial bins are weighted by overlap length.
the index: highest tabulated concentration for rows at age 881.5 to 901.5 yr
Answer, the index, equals 373.3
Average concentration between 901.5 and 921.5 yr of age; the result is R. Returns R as 369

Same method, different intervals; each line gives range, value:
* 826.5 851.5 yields 218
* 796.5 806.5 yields 364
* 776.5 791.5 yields 353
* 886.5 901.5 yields 363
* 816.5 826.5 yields 271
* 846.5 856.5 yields 211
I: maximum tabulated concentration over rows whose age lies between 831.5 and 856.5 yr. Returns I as 257.1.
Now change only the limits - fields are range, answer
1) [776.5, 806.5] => 372.2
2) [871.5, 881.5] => 365.7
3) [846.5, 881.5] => 386.7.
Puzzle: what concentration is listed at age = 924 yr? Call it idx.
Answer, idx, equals 364.1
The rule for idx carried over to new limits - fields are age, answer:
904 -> 364.9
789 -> 368.3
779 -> 343.5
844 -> 163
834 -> 257.1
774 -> 358.8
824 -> 266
